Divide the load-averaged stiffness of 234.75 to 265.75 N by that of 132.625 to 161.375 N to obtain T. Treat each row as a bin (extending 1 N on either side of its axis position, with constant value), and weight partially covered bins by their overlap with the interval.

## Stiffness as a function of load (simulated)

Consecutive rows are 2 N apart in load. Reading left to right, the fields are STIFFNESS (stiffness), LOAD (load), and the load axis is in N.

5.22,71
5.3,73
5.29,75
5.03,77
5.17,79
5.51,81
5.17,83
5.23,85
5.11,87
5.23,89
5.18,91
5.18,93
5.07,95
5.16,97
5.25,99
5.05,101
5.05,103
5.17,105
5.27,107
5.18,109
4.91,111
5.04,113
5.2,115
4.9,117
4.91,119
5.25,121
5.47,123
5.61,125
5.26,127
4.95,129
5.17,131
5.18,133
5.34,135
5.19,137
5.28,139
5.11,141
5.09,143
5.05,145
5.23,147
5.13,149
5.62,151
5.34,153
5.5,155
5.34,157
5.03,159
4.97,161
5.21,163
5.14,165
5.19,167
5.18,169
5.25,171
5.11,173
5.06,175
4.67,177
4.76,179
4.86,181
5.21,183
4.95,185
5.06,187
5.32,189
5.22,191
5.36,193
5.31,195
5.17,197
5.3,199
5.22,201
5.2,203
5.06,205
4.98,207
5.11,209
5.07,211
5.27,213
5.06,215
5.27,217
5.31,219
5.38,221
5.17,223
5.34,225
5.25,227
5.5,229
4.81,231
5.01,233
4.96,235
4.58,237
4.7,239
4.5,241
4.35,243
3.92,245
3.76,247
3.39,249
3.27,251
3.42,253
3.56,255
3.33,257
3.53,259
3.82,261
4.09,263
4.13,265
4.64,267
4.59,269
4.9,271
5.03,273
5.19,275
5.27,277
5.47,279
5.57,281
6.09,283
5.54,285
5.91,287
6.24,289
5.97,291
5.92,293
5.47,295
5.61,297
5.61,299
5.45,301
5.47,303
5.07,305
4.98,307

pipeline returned 0.75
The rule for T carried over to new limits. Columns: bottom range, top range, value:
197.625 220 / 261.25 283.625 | 0.96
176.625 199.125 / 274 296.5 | 1.12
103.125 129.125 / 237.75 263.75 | 0.74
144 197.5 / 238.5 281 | 0.83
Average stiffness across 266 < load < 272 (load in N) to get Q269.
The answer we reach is 4.71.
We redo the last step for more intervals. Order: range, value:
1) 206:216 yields 5.1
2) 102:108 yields 5.16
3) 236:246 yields 4.41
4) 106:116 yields 5.12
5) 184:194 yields 5.18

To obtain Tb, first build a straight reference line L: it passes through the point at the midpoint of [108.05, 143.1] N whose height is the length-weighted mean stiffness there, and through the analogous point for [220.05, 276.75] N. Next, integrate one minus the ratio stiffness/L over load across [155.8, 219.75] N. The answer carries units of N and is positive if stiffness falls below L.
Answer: -4.4 N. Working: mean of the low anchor 5.17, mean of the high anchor 4.44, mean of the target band 5.13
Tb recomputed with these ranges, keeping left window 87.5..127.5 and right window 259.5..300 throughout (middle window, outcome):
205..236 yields 0.28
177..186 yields 0.48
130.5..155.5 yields -0.32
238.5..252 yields 3.26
